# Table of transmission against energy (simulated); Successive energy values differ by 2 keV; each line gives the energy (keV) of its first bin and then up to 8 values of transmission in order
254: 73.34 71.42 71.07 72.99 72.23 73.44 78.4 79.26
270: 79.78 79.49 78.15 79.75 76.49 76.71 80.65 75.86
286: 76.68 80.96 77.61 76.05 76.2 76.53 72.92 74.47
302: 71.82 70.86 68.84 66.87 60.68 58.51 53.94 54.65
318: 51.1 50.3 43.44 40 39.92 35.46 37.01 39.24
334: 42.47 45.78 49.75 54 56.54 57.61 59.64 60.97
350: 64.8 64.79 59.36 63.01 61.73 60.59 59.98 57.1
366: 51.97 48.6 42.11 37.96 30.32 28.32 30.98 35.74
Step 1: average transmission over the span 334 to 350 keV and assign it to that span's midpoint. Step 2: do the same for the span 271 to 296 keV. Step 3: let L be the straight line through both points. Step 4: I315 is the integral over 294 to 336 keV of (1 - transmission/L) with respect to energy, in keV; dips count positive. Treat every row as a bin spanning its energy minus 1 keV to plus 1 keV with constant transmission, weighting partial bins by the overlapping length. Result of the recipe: 6.7 keV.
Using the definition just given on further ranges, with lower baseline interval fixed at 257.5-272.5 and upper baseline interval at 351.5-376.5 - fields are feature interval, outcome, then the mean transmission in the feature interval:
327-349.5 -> 3.2 keV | 49.3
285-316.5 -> -1.4 keV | 70.1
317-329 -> 3.6 keV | 43.4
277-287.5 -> -0.9 keV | 77.5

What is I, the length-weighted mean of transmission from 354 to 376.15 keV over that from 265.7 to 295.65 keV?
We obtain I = 0.65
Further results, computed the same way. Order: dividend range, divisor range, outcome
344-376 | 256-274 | 0.71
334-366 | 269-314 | 0.78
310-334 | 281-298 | 0.60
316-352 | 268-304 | 0.64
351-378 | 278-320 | 0.72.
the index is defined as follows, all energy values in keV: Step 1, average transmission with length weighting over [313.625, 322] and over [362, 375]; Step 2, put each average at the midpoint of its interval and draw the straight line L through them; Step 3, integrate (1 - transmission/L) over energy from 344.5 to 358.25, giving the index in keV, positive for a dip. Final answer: -4.10 keV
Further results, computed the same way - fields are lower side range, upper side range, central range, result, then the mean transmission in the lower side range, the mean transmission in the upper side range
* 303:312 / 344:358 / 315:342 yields 7.9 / 65.9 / 61.7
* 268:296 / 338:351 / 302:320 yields 2.2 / 78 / 58.2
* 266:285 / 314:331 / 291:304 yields -2.5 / 78.5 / 44.6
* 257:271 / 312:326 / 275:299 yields -4.9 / 75.3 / 48.9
